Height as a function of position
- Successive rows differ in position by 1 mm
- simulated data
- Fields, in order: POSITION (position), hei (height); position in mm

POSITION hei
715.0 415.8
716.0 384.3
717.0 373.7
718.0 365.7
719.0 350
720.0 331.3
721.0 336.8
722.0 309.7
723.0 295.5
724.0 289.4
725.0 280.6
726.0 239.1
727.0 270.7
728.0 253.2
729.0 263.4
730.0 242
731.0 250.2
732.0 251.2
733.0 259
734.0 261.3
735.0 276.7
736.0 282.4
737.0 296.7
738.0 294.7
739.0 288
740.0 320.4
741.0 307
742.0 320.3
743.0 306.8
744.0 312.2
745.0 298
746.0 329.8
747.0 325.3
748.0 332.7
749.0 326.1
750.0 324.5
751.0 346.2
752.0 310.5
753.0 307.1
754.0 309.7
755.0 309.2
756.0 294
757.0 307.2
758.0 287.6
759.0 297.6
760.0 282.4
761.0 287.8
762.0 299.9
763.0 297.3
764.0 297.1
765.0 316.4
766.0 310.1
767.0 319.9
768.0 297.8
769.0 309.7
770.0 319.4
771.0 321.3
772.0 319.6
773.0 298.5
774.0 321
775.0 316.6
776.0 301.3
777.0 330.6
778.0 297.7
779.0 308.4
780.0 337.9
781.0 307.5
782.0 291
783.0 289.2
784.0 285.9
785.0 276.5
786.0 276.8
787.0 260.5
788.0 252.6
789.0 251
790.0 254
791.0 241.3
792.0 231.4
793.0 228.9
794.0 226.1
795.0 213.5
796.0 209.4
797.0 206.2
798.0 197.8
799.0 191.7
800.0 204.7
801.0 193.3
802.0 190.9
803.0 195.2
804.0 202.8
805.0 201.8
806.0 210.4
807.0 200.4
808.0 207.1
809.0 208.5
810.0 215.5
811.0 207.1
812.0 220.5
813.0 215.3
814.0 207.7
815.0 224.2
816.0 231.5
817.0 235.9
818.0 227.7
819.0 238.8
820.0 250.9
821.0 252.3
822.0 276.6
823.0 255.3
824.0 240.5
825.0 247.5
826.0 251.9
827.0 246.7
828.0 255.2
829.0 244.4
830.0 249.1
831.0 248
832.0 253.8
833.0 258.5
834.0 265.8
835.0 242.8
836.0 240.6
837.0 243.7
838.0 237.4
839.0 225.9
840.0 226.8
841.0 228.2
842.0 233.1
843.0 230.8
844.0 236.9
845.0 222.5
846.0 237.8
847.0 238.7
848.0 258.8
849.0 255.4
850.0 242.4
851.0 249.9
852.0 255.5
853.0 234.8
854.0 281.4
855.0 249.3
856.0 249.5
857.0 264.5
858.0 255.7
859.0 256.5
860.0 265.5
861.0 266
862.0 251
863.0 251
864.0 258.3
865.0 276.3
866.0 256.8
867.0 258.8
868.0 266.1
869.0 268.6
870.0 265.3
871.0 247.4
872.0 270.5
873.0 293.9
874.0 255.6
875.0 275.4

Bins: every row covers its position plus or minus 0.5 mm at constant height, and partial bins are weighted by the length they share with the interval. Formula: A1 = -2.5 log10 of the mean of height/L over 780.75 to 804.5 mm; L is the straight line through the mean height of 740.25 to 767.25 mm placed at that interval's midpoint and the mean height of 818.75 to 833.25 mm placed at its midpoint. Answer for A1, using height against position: 0.18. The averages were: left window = 310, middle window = 236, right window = 251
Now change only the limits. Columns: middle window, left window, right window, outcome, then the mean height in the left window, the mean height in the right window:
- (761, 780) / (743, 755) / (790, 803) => -0.151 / 319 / 212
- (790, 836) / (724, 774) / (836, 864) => 0.162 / 297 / 246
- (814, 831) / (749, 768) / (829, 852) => 0.051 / 306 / 242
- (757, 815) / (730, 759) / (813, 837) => 0.050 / 300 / 245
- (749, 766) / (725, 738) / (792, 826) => -0.220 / 264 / 220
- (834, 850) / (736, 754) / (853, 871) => 0.132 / 313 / 260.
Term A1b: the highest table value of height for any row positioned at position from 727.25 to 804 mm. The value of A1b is 346.2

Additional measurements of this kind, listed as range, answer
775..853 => 337.9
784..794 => 285.9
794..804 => 226.1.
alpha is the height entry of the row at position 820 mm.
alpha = 250.9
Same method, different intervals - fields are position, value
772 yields 319.6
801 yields 193.3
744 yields 312.2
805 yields 201.8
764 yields 297.1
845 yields 222.5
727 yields 270.7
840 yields 226.8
